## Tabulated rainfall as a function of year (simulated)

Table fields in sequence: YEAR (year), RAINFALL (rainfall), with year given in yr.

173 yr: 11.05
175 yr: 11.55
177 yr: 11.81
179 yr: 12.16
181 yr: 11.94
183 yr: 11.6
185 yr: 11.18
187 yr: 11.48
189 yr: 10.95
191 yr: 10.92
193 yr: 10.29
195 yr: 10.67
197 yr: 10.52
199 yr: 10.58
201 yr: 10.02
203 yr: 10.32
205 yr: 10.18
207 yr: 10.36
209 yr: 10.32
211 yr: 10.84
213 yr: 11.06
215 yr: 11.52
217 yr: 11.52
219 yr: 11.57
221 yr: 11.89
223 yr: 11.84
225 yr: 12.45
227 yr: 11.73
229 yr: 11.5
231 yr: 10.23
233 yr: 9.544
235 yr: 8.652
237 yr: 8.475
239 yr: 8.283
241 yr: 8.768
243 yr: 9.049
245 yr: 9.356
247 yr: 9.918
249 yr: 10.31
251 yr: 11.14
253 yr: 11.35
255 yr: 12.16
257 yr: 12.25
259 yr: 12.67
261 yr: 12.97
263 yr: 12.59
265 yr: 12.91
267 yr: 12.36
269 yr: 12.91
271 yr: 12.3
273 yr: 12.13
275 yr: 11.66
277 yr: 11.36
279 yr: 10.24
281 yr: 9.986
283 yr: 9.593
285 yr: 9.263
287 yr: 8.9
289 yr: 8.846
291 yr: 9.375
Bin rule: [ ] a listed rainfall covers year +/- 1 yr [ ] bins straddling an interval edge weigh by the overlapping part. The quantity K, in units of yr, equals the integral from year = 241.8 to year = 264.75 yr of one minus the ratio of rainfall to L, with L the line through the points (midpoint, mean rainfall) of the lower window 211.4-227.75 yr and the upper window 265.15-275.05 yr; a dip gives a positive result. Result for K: 1.6 yr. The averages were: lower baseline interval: 11.7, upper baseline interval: 12.4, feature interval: 11.3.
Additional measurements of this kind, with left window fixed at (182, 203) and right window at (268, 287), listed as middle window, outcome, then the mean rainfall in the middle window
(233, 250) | 2.7 yr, 9.13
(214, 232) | -1.2 yr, 11.6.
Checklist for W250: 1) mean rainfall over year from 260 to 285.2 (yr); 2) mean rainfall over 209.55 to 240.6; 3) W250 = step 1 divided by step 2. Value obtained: 1.1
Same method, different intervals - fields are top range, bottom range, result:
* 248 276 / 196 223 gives 1.12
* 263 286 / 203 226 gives 1.02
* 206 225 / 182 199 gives 1.03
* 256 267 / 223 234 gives 1.13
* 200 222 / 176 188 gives 0.93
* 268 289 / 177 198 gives 0.96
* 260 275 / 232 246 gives 1.41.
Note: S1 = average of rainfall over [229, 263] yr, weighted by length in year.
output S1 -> 10.4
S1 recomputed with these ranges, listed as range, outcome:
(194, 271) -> 10.9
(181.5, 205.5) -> 10.8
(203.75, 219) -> 10.9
